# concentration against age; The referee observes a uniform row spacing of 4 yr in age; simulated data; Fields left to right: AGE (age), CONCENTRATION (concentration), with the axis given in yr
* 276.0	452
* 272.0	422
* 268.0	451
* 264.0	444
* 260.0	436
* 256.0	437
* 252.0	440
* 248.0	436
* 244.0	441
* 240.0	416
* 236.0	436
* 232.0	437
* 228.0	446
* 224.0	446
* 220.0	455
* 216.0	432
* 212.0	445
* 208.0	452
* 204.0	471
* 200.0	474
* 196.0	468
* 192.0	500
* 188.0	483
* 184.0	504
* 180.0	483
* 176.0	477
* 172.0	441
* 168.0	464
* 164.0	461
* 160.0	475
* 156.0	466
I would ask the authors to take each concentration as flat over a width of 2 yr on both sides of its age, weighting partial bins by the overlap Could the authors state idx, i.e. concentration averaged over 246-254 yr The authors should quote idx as 438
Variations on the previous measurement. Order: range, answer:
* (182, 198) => 489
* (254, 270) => 442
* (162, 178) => 461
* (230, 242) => 430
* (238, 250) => 431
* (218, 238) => 444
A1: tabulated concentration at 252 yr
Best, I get 440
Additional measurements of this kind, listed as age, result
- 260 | 436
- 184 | 504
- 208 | 452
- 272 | 422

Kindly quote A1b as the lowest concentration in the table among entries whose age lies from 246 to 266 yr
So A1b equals 436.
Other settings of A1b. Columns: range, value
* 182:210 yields 452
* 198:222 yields 432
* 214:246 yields 416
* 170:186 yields 441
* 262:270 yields 444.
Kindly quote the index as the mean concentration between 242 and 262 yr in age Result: 438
